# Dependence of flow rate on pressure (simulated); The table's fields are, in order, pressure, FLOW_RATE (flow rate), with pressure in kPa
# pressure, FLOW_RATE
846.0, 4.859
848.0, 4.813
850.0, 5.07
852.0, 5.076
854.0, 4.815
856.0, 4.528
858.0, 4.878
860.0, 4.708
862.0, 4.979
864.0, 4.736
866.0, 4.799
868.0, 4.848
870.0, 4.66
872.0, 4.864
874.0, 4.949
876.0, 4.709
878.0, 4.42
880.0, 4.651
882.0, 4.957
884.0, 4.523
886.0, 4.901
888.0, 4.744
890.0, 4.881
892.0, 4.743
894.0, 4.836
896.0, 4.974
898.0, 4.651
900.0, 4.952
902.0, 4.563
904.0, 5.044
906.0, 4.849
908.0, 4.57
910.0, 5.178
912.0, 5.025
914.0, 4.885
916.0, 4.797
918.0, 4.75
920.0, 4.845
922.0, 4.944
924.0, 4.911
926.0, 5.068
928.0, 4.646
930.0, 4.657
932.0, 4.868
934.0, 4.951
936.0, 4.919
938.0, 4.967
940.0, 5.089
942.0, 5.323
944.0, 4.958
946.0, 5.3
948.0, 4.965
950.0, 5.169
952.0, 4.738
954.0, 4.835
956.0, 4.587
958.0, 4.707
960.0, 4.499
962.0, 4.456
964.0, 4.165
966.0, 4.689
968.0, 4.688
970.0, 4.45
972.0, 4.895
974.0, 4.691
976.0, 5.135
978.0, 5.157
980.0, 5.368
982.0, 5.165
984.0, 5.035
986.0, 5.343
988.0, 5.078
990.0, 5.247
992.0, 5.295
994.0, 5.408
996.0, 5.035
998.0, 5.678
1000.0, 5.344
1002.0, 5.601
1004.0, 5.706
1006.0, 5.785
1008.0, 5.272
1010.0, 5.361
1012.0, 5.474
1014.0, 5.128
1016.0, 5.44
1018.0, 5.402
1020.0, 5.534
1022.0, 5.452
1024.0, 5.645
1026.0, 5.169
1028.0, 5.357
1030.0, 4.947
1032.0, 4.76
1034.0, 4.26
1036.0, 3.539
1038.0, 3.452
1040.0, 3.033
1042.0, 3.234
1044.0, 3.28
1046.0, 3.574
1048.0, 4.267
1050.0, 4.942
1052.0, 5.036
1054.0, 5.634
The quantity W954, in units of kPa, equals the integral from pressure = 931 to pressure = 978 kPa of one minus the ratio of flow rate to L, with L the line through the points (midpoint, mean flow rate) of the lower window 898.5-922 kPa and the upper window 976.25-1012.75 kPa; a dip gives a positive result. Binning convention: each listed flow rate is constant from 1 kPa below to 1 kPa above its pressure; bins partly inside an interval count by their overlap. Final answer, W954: 2.55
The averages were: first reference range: 4.86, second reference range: 5.35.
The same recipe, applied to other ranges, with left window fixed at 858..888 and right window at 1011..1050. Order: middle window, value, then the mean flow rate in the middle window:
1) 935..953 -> -1.4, 5.05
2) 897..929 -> -0.9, 4.85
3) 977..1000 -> -3.1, 5.26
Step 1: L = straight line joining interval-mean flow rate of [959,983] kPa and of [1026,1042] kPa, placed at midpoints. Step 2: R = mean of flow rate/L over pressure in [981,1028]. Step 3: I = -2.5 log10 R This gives -0.20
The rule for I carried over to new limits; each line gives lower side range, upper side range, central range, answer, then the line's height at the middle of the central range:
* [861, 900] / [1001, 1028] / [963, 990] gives 0.07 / 5.27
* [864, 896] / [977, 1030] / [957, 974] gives 0.13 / 5.18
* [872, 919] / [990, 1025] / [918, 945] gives 0.02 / 5.01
